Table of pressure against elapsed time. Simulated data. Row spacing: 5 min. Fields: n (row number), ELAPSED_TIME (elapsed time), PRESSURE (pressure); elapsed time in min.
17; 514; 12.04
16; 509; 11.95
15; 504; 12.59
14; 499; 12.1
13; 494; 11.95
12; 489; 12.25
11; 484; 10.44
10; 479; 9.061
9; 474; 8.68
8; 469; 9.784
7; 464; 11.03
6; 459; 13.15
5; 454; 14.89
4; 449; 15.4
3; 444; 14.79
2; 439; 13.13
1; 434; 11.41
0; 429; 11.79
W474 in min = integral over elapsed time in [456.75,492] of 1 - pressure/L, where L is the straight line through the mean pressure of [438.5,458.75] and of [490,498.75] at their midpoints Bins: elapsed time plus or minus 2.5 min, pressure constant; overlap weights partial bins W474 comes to 6.7 min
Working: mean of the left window 14.5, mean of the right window 12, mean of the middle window 10.6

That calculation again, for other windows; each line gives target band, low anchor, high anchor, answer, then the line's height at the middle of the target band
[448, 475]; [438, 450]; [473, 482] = -1.0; 11.6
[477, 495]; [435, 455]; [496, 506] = 2.7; 12.8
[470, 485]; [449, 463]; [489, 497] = 4.1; 12.8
